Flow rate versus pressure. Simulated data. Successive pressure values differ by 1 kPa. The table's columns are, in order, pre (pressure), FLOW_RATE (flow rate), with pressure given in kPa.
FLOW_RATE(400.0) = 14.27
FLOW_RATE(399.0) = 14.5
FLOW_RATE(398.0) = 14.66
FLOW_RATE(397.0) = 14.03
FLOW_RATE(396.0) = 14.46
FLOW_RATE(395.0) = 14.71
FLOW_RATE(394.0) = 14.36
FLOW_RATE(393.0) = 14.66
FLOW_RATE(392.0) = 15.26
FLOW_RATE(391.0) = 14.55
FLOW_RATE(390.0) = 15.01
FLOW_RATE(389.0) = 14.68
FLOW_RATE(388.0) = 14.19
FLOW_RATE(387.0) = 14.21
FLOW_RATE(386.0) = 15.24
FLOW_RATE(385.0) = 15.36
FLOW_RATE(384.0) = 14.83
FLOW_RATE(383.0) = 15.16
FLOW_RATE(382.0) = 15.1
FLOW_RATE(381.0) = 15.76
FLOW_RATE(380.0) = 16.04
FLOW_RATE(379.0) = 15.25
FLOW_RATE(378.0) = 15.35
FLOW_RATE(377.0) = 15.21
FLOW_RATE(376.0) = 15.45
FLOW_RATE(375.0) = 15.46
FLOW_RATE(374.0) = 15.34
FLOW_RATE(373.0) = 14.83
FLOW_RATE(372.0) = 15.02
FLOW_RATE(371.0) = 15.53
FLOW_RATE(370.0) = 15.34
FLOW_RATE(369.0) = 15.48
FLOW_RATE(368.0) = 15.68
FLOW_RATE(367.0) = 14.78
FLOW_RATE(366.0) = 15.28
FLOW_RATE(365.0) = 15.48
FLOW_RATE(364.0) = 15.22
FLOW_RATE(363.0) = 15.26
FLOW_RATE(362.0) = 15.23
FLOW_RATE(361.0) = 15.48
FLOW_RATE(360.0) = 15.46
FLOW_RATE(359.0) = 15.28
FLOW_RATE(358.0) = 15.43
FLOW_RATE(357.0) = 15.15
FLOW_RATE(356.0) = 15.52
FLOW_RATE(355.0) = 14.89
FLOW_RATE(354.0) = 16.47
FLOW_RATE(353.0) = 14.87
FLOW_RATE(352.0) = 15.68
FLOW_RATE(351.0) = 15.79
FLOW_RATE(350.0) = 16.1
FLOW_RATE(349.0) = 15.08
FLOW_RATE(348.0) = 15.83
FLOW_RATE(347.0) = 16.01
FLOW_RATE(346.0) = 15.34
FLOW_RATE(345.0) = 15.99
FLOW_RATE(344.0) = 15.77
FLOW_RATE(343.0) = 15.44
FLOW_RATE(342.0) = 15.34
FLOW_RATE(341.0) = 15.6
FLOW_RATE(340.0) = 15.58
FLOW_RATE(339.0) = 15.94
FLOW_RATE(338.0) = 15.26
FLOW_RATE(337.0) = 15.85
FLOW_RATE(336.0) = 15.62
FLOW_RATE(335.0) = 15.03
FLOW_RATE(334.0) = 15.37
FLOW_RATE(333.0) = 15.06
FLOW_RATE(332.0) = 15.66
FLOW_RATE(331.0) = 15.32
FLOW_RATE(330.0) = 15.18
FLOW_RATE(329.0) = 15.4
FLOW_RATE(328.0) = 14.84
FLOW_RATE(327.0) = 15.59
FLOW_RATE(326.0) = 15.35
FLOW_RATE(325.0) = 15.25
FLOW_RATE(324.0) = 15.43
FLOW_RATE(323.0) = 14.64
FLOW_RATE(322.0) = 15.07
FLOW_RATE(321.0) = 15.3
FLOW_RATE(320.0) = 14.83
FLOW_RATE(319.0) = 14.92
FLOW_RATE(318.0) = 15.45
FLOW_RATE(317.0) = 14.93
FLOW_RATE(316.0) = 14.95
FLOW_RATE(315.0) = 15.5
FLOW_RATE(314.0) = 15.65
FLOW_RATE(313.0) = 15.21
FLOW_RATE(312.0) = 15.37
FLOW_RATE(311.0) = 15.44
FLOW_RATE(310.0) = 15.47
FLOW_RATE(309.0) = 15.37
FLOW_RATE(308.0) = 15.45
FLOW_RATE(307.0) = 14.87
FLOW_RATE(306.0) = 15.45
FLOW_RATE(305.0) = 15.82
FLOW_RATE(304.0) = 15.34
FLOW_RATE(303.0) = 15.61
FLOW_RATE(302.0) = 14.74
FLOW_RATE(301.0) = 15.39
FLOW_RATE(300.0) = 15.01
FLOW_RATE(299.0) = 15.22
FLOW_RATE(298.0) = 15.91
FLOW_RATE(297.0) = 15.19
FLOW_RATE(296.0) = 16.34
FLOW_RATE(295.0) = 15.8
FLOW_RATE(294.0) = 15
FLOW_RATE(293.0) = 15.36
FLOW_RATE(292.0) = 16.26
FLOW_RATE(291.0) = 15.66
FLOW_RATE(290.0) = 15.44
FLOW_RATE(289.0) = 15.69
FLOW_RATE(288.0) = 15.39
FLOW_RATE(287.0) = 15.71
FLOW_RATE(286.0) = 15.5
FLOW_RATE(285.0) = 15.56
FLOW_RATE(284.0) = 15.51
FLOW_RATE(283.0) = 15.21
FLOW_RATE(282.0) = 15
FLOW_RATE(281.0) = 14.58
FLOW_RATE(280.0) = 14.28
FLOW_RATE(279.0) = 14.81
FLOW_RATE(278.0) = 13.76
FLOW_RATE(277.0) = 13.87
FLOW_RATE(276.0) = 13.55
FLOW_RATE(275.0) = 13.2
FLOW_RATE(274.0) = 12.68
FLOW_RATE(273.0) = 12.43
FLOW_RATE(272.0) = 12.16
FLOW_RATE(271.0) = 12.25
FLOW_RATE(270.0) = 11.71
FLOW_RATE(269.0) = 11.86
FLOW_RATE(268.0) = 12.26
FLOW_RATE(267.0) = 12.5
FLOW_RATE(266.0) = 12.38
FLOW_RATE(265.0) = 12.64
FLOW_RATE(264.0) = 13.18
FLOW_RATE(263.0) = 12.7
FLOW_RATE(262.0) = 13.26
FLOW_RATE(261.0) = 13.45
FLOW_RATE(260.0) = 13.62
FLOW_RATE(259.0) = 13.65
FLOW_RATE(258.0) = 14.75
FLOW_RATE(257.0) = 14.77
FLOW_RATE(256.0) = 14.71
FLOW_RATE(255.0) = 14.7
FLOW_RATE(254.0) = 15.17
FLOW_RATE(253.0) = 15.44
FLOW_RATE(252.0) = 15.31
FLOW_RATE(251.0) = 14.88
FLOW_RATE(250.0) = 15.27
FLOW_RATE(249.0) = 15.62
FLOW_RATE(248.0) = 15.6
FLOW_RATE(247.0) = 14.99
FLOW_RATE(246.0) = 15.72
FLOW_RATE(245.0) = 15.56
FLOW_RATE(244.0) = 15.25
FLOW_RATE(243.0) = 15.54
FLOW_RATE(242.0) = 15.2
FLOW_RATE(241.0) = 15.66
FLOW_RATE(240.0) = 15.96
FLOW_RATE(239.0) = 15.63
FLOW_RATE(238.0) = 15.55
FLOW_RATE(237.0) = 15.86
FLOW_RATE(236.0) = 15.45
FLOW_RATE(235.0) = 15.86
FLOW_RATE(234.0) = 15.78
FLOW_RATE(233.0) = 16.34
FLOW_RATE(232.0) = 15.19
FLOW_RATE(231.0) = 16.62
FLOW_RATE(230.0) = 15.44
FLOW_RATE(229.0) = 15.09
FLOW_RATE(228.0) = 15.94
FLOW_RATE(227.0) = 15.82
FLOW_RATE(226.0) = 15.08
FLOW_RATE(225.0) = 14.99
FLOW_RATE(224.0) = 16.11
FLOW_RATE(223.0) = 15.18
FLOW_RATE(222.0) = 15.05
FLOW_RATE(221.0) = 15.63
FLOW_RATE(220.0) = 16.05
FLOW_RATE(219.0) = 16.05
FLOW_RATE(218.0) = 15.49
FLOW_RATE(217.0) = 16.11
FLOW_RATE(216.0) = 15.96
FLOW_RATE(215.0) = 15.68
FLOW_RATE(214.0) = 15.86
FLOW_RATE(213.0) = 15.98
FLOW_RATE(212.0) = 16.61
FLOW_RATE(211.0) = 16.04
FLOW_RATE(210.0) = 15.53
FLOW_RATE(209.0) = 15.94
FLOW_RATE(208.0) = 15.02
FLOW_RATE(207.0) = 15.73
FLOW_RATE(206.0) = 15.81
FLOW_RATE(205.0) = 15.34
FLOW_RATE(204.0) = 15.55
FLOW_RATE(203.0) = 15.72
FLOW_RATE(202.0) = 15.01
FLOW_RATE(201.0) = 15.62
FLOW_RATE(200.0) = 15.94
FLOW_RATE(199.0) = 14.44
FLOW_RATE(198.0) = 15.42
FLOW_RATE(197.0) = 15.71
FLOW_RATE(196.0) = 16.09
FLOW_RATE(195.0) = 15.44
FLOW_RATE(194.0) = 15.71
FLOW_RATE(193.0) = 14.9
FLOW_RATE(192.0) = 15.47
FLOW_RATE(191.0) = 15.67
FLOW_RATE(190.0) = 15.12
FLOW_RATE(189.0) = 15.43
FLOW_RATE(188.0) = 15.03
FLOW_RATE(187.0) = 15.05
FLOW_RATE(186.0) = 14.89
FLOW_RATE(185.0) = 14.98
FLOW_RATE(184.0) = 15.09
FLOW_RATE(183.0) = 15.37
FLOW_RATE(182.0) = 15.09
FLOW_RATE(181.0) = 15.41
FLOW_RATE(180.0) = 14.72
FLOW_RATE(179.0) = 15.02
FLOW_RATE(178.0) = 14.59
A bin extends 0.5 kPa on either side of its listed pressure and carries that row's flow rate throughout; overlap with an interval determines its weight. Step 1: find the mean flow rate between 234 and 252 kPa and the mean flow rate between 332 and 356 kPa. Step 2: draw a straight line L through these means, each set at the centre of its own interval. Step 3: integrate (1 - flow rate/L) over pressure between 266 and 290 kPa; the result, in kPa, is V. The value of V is 2.53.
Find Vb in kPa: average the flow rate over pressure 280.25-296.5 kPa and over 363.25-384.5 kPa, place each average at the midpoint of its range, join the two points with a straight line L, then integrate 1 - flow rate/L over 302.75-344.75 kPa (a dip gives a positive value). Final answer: 0.2 kPa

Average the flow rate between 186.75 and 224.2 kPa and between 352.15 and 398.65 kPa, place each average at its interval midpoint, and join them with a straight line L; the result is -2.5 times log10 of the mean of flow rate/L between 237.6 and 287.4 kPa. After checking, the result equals 0.08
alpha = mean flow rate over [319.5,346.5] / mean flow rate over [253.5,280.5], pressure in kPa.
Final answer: 1.15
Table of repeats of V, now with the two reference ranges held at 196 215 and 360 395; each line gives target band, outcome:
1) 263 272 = 1.8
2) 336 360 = -0.5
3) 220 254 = 0.0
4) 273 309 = 0.8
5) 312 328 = 0.1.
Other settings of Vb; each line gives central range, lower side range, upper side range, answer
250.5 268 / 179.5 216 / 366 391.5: 1.7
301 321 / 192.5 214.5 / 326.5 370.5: 0.3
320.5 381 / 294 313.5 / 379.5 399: -1.2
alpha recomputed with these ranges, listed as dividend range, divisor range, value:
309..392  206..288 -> 1.03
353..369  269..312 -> 1.04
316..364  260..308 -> 1.07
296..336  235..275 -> 1.07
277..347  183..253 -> 0.99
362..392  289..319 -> 0.98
